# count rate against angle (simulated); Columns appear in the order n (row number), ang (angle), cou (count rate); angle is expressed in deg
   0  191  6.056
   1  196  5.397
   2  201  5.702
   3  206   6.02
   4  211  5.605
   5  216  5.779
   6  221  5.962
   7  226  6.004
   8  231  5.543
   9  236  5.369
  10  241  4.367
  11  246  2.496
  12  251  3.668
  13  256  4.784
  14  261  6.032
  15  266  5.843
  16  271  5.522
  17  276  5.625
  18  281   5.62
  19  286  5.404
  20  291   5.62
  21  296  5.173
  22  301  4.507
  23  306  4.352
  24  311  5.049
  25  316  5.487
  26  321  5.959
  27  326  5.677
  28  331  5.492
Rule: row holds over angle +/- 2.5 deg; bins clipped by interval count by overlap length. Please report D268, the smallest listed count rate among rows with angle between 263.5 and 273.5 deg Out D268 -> 5.522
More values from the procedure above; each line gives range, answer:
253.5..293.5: 4.784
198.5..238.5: 5.369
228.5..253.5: 2.496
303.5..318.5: 4.352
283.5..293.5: 5.404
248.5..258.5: 3.668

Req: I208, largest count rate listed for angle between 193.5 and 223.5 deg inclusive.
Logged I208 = 6.02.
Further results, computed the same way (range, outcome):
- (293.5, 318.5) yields 5.487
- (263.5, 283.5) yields 5.843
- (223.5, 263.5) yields 6.032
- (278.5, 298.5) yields 5.62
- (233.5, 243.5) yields 5.369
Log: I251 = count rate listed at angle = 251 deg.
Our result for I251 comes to 3.668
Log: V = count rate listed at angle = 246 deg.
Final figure 2.496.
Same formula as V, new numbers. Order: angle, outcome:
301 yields 4.507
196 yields 5.397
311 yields 5.049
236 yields 5.369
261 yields 6.032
